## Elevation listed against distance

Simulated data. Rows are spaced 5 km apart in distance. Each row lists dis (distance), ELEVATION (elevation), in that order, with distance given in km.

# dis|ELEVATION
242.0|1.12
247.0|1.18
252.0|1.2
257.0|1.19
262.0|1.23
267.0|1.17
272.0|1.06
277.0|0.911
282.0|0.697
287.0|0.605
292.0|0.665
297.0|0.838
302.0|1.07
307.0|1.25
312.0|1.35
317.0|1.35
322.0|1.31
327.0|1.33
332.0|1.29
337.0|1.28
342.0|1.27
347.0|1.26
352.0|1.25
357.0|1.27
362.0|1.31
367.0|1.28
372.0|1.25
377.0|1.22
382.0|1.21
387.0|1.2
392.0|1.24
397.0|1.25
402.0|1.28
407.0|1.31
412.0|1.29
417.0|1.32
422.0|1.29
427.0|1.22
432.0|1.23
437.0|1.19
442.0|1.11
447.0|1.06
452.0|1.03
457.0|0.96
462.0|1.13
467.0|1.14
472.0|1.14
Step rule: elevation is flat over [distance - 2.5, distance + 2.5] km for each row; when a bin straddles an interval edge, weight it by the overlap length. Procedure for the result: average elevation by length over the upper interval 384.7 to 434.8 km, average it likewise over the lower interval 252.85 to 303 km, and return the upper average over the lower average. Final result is 1.3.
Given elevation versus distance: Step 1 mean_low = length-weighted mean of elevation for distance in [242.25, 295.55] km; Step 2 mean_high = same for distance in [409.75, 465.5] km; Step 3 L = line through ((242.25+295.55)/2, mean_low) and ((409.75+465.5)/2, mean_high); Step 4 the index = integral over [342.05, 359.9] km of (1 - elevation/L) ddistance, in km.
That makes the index -3.1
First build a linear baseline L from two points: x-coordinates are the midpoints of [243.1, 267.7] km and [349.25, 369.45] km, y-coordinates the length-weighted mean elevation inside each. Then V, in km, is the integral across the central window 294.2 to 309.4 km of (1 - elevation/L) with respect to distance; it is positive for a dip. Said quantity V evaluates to 2.3 km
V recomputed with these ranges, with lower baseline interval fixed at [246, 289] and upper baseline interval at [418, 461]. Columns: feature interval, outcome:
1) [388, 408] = -2.64 km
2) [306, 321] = -3.76 km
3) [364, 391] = -3.27 km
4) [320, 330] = -2.38 km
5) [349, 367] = -3.13 km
